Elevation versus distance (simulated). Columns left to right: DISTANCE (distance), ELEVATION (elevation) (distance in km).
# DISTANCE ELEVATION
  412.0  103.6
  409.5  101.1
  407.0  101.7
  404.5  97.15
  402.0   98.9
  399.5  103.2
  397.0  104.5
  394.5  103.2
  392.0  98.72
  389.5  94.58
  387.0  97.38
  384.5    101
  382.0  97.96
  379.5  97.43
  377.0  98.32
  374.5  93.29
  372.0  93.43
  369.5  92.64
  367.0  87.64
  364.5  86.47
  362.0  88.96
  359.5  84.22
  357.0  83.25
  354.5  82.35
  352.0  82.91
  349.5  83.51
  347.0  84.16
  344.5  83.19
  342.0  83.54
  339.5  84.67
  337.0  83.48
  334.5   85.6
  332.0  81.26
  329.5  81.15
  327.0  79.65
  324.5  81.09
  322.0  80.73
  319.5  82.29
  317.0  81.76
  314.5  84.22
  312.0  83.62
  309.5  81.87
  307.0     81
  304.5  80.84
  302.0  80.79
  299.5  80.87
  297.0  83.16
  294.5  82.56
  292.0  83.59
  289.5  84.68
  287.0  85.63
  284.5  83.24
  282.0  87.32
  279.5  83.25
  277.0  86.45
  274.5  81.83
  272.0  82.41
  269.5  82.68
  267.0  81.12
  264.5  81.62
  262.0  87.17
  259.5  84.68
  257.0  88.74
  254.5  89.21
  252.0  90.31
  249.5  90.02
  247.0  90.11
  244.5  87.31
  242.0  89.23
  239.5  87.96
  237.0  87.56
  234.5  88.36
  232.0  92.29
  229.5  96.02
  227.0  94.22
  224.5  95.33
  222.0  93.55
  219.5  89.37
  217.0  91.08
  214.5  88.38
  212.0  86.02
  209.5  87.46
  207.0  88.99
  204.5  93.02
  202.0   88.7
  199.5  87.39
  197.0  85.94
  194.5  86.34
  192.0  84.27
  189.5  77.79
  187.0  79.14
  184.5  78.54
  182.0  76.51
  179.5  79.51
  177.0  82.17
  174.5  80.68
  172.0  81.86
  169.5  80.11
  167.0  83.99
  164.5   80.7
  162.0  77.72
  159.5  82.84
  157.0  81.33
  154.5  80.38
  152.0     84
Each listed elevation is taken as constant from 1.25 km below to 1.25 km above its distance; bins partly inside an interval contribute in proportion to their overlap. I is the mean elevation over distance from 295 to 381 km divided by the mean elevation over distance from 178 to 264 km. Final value 1.0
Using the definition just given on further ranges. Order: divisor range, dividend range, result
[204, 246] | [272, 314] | 0.92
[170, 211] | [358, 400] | 1.14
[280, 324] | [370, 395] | 1.17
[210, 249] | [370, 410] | 1.09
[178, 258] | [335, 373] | 0.98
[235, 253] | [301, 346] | 0.93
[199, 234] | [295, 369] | 0.91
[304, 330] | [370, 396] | 1.19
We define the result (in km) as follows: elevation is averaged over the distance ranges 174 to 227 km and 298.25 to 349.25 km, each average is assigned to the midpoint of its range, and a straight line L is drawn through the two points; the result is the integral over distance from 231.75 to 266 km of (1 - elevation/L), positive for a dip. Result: -1.4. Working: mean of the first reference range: 86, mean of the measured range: 88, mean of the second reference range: 82.3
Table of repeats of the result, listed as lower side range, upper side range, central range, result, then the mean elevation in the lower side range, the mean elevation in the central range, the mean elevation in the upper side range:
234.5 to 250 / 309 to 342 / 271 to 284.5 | 0.3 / 88.6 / 84.2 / 82.5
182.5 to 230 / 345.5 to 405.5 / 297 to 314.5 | 1.7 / 87.7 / 81.8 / 93.1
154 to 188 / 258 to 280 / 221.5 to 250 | -2.9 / 80.4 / 91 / 83.5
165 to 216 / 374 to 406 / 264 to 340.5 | 7.9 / 83.8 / 82.7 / 99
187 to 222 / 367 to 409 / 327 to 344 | 2.1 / 87.2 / 83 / 98.1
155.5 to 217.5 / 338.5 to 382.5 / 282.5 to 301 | 0.6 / 83.5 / 83.5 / 88.1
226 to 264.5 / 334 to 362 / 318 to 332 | 0.7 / 89.3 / 81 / 83.9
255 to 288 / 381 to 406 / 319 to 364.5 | 4.9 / 84.4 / 83.2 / 99.7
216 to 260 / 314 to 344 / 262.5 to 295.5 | 1.2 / 90.4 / 83.7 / 82.4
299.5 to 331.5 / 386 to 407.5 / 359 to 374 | 0.6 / 81.5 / 89.3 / 99.9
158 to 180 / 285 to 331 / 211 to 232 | -2.7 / 81.1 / 91.8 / 82.2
